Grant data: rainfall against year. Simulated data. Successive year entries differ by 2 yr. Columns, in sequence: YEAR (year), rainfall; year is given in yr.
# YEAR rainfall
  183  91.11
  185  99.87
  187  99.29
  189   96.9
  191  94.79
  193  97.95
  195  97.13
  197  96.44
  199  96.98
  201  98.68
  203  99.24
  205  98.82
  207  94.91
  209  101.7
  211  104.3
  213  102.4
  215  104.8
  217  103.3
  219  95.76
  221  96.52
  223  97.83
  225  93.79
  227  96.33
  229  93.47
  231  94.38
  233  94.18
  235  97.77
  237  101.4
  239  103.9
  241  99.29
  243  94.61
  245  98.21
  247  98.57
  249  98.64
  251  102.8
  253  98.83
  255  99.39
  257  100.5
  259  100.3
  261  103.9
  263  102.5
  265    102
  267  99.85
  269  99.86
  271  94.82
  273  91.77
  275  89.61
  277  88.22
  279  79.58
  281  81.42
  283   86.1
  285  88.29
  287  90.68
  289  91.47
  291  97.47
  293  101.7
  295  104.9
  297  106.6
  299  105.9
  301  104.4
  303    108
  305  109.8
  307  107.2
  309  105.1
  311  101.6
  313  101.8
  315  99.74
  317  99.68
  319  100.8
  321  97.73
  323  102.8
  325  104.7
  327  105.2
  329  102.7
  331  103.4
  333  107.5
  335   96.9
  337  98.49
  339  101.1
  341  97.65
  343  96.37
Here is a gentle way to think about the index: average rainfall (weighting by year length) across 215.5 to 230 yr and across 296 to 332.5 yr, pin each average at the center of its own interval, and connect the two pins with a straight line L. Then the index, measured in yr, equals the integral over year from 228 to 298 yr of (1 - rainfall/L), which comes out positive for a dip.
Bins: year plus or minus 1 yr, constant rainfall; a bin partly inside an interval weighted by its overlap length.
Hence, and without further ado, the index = 2.42 yr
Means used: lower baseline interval 97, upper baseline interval 104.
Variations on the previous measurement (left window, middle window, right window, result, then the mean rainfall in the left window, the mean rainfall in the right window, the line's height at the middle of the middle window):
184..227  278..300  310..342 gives 1.4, 98.6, 101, 101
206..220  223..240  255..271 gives 0.7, 101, 101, 101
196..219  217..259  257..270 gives 1.1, 100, 101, 101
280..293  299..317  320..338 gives -1.6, 90.2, 102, 96.2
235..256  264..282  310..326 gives 1.5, 99.5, 101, 100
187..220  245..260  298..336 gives 0.2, 99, 103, 101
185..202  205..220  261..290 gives -0.7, 97.4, 92.3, 96.2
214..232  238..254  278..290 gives -1.1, 97.4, 86.3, 93.2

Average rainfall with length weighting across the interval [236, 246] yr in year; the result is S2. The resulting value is 99.5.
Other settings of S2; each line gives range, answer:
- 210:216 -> 104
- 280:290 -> 87.6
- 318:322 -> 99.3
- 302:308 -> 108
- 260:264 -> 103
